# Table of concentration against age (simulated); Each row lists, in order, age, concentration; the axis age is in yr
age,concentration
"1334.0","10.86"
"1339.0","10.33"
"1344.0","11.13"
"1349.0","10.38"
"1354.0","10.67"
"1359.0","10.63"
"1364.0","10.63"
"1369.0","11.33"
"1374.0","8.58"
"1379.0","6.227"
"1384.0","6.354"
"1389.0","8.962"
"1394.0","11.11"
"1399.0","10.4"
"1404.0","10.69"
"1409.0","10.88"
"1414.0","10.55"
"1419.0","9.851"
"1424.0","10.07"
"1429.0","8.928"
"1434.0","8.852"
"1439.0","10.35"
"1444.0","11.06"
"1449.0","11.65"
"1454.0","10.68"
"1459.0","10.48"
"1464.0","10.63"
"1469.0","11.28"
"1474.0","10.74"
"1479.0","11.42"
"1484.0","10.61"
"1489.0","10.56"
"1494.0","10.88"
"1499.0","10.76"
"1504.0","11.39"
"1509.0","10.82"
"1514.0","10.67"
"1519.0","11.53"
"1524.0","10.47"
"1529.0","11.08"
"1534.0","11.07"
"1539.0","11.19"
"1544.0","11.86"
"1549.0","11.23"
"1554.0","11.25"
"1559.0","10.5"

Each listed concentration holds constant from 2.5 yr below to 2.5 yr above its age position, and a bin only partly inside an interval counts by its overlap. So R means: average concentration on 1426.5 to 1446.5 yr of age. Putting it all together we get 9.8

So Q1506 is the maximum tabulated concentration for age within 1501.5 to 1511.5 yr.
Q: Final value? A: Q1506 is 11.39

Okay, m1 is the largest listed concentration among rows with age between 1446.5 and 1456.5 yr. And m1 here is 11.65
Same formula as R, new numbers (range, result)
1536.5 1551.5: 11.4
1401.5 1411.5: 10.8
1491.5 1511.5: 11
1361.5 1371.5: 11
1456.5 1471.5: 10.8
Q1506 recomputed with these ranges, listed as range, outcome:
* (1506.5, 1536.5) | 11.53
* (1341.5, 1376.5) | 11.33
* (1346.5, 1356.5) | 10.67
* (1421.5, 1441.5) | 10.35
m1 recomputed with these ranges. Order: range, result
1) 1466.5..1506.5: 11.42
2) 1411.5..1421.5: 10.55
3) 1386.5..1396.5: 11.11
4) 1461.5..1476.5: 11.28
